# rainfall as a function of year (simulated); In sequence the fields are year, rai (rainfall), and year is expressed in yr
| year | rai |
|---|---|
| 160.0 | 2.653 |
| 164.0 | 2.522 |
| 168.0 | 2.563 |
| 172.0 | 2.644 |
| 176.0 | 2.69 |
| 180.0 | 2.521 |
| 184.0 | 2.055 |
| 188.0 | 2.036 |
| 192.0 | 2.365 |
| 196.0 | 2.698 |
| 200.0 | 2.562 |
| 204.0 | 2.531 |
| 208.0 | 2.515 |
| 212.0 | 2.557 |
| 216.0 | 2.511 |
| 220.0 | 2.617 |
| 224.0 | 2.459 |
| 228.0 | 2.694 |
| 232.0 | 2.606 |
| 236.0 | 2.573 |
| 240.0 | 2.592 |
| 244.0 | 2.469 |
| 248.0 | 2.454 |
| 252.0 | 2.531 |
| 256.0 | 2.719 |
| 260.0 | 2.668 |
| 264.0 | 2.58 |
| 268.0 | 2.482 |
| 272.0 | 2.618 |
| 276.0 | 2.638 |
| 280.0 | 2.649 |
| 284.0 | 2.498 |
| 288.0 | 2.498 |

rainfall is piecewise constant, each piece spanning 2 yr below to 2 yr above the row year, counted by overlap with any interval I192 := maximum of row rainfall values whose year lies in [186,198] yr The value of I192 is 2.698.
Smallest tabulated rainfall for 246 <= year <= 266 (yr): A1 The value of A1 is 2.454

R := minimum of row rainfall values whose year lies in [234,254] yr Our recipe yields 2.454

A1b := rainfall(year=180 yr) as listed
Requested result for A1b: 2.521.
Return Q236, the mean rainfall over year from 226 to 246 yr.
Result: 2.59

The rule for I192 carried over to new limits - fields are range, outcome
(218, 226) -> 2.617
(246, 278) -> 2.719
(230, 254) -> 2.606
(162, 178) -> 2.69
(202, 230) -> 2.694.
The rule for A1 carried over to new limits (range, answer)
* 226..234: 2.606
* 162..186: 2.055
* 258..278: 2.482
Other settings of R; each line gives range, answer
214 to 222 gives 2.511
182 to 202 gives 2.036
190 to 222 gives 2.365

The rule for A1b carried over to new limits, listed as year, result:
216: 2.511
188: 2.036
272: 2.618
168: 2.563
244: 2.469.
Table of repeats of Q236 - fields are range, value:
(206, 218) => 2.53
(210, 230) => 2.57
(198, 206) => 2.55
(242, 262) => 2.57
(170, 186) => 2.48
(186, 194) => 2.2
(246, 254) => 2.49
